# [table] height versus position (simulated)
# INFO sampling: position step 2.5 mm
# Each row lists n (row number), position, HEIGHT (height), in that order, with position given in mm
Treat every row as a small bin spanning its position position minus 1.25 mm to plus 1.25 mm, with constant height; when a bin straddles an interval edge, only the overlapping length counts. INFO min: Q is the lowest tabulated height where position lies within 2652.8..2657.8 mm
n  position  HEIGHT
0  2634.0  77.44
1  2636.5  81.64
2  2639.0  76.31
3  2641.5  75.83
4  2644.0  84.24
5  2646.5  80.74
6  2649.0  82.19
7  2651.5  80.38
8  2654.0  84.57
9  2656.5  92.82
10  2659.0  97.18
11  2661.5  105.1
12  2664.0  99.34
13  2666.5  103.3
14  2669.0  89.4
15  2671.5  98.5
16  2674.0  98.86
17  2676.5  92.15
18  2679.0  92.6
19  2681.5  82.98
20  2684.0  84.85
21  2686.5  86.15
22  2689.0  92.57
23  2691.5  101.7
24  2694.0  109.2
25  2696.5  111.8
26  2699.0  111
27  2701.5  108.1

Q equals 84.57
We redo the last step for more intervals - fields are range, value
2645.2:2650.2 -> 80.74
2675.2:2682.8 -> 82.98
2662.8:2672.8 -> 89.4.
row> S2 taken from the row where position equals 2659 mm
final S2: 97.18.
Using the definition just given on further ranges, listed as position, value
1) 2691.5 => 101.7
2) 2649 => 82.19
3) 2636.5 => 81.64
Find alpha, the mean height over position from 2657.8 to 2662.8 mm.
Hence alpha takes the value 101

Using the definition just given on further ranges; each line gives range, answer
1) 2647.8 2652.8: 81.3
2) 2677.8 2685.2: 86.8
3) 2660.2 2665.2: 102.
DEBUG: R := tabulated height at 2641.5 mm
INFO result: 75.83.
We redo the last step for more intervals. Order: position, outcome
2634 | 77.44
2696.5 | 111.8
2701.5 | 108.1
